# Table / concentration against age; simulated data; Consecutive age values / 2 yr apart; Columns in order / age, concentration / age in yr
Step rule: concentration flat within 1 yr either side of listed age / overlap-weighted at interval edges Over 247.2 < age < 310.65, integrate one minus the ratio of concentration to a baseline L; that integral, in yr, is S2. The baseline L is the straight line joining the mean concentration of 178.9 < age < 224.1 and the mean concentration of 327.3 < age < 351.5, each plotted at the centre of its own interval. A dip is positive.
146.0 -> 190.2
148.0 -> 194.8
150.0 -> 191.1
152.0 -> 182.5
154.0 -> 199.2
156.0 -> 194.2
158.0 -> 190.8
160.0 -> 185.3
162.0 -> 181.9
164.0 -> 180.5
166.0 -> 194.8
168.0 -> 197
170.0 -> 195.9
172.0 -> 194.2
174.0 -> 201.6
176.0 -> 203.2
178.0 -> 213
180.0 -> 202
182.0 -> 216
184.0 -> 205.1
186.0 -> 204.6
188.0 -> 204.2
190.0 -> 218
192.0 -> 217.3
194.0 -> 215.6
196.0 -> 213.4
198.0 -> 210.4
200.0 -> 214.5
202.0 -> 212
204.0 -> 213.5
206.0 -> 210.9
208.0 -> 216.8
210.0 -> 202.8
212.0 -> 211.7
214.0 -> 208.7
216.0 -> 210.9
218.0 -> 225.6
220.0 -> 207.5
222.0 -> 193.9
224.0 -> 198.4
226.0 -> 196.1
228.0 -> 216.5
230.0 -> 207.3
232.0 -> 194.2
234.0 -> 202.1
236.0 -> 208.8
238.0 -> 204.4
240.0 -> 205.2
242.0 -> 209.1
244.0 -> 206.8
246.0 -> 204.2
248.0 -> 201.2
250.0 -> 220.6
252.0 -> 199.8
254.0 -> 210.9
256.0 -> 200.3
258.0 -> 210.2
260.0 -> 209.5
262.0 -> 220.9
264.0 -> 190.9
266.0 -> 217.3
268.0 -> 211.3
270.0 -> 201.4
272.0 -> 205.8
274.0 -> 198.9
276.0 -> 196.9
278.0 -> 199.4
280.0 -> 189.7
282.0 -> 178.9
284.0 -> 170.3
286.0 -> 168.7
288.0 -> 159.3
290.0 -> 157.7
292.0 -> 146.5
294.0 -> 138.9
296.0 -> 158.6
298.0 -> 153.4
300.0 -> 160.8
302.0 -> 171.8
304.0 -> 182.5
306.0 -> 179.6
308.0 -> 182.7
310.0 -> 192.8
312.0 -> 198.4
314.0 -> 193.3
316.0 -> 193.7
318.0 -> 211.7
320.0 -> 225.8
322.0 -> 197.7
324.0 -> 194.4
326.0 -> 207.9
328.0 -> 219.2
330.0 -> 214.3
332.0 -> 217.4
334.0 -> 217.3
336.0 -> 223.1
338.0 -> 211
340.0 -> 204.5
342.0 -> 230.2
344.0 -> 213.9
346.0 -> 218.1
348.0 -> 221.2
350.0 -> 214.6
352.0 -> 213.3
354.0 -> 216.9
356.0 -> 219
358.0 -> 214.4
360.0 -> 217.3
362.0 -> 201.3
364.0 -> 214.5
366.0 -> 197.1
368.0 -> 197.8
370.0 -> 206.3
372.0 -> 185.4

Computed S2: 8.0 yr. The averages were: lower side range 210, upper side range 217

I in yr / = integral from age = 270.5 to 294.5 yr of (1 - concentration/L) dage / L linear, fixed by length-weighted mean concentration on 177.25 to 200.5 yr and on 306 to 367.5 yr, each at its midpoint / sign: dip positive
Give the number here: 3.7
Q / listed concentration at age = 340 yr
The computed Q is 204.5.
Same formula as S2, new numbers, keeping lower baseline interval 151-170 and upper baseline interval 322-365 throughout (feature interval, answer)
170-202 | -2.5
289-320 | 4.8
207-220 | -1.0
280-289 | 1.5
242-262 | -0.6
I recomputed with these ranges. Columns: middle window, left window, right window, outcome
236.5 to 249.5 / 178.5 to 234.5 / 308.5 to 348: 0.21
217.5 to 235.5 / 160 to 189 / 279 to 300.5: -2.15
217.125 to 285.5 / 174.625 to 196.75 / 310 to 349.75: 2.38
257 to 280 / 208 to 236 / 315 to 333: 0.29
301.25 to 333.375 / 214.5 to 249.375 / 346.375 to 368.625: 1.62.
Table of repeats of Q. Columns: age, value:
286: 168.7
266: 217.3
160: 185.3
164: 180.5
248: 201.2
